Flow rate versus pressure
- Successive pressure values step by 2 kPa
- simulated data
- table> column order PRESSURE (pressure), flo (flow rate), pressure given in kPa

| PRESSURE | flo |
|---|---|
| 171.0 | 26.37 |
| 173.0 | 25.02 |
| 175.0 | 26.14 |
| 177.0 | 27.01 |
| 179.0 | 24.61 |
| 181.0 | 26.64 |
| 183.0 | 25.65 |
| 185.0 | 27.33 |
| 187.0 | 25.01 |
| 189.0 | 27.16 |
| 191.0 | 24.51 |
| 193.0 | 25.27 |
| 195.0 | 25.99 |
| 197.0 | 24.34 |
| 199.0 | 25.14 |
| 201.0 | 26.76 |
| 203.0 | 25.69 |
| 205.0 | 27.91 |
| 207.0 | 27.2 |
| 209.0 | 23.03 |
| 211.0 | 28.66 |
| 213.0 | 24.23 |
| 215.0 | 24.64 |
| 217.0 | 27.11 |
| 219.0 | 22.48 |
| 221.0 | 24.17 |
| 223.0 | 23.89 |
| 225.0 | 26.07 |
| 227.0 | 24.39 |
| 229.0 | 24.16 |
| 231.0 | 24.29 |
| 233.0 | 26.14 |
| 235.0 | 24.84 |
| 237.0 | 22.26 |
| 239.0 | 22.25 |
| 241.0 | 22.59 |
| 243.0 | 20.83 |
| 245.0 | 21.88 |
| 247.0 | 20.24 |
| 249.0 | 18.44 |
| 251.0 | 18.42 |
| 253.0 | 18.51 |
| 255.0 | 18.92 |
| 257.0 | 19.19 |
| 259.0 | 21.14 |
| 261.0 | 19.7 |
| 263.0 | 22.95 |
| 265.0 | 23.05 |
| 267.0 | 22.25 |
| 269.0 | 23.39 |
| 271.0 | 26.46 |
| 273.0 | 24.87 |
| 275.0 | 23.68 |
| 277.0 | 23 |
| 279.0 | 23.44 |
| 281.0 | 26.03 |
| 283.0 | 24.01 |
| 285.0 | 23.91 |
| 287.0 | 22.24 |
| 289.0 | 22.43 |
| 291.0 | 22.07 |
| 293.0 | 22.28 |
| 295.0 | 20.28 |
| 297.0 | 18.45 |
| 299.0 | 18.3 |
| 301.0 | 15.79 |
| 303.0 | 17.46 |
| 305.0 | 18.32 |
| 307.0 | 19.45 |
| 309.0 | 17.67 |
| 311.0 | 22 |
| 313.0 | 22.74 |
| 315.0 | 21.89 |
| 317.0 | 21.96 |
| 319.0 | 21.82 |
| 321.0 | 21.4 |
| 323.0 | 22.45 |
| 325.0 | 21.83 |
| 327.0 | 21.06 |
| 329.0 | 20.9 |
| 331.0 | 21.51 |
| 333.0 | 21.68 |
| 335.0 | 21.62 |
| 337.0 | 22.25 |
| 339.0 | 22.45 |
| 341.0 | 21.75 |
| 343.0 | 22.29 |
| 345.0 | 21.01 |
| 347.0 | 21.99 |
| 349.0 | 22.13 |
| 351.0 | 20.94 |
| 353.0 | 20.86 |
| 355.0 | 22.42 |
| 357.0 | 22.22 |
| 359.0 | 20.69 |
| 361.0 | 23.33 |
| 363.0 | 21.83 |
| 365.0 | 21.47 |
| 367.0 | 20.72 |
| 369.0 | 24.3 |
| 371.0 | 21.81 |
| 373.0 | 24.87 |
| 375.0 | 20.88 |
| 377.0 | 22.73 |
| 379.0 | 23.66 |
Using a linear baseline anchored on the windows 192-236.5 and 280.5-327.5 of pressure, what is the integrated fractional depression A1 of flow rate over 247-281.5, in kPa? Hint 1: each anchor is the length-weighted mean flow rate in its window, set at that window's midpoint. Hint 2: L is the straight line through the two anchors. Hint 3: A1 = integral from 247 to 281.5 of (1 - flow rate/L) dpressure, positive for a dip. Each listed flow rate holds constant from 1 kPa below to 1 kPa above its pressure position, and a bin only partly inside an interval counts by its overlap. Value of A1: 1.5 kPa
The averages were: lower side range 25.3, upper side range 21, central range 21.9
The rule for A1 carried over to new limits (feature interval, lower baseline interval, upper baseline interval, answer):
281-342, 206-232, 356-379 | 5.65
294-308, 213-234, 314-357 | 2.69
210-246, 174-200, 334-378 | 1.01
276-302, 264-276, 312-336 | 1.67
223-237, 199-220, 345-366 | 0.26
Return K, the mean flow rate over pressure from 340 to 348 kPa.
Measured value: 21.8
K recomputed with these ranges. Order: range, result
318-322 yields 21.6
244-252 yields 19.7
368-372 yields 23.1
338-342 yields 22.1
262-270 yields 22.9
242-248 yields 21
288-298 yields 21.1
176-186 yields 26.2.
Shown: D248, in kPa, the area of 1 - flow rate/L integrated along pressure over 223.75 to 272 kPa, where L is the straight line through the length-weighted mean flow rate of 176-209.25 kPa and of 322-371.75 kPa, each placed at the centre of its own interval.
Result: 4.5 kPa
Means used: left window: 25.9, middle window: 22.2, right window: 21.8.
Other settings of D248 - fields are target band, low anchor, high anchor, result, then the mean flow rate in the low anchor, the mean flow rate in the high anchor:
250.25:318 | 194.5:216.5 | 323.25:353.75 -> 5.72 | 25.8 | 21.6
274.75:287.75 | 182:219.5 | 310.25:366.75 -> -0.20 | 25.7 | 21.8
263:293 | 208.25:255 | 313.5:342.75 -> -1.46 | 23.1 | 21.8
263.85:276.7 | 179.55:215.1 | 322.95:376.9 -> 0.04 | 25.9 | 21.9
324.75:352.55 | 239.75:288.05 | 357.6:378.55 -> 0.72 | 22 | 22.3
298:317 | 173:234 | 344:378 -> 3.08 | 25.5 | 22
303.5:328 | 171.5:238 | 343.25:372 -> 1.97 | 25.4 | 21.8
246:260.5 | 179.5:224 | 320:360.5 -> 2.91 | 25.6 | 21.7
